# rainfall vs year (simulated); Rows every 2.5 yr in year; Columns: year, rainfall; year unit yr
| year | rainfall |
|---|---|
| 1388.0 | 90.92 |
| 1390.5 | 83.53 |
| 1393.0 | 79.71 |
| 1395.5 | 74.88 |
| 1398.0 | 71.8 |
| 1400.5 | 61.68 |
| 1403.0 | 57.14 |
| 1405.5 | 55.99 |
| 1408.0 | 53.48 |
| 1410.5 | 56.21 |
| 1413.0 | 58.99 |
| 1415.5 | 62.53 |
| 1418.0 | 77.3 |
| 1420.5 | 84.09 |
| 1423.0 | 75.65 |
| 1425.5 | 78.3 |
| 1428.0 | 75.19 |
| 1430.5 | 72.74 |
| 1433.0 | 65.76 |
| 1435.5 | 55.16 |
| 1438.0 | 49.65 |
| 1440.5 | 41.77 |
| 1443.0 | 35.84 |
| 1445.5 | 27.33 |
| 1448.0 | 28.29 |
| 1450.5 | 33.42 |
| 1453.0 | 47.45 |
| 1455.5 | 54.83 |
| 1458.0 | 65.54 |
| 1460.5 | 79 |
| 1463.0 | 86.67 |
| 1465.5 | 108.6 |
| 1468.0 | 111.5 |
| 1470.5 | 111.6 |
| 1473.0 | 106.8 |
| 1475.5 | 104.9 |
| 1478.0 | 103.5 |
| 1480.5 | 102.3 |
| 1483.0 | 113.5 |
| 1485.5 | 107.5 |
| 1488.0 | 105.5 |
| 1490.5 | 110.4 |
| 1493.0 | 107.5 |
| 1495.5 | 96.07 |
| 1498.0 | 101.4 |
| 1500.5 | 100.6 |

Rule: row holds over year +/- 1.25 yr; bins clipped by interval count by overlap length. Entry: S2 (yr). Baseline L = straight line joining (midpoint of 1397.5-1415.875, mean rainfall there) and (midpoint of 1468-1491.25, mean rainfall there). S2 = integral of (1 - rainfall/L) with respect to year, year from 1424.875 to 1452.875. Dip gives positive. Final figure 10.0 yr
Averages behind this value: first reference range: 59.1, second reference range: 107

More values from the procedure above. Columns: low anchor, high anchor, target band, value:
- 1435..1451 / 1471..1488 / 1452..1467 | -0.9 yr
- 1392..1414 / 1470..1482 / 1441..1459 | 9.8 yr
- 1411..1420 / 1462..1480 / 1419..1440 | 1.9 yr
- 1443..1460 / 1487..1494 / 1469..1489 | -4.3 yr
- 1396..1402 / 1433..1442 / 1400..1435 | -4.7 yr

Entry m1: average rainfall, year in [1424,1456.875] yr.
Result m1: 51.5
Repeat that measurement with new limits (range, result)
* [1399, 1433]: 66.9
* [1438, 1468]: 57.4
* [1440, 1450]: 32.7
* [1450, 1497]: 93.4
